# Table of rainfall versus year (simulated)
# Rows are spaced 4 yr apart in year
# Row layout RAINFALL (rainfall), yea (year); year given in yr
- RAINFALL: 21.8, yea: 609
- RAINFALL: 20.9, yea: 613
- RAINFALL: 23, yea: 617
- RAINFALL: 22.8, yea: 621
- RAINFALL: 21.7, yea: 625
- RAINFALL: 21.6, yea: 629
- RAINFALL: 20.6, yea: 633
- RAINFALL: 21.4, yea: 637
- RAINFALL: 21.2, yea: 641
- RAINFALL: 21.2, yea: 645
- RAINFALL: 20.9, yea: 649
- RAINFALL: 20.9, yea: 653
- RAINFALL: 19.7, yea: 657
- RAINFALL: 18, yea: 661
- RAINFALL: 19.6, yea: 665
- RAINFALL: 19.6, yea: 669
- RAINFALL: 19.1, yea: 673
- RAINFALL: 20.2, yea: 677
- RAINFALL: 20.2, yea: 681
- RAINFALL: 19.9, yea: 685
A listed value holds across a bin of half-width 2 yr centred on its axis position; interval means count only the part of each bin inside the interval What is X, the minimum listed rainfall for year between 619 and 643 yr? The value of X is 20.6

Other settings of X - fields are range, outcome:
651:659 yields 19.7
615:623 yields 22.8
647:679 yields 18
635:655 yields 20.9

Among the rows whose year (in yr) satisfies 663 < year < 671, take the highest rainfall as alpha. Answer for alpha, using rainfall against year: 19.6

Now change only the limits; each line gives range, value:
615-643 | 23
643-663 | 21.2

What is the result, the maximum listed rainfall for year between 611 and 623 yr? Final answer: 23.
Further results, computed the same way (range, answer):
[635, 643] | 21.4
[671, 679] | 20.2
